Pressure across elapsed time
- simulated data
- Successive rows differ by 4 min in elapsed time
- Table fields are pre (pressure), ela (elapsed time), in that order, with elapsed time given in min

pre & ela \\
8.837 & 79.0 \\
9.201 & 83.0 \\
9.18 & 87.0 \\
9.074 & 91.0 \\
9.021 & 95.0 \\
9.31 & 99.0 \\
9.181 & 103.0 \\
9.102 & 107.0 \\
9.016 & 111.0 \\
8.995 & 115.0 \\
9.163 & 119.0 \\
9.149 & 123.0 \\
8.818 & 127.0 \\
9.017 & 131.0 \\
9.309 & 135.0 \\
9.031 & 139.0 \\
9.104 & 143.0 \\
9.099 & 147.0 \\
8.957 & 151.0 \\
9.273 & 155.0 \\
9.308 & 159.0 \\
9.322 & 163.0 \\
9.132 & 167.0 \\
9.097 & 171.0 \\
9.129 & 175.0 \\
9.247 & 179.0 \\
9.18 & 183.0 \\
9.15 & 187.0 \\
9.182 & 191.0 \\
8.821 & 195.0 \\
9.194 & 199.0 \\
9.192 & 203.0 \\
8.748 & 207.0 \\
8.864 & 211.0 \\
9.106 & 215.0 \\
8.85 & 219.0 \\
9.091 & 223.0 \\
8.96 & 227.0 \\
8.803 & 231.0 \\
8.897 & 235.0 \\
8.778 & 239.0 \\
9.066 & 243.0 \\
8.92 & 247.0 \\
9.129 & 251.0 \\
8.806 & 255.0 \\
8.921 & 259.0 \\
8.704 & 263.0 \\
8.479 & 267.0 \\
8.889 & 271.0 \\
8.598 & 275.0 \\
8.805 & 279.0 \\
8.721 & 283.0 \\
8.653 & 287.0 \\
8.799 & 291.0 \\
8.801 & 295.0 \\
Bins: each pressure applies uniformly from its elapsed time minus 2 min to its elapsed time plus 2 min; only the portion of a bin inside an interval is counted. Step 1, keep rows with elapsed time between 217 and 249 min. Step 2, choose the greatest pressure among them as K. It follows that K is 9.091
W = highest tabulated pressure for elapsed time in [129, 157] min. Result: 9.309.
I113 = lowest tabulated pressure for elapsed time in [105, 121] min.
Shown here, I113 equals 8.995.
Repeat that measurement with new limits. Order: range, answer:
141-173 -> 8.957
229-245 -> 8.778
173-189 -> 9.129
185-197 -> 8.821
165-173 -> 9.097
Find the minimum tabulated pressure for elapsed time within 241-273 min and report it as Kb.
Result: 8.479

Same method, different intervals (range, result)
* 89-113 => 9.016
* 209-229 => 8.85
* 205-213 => 8.748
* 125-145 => 8.818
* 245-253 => 8.92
